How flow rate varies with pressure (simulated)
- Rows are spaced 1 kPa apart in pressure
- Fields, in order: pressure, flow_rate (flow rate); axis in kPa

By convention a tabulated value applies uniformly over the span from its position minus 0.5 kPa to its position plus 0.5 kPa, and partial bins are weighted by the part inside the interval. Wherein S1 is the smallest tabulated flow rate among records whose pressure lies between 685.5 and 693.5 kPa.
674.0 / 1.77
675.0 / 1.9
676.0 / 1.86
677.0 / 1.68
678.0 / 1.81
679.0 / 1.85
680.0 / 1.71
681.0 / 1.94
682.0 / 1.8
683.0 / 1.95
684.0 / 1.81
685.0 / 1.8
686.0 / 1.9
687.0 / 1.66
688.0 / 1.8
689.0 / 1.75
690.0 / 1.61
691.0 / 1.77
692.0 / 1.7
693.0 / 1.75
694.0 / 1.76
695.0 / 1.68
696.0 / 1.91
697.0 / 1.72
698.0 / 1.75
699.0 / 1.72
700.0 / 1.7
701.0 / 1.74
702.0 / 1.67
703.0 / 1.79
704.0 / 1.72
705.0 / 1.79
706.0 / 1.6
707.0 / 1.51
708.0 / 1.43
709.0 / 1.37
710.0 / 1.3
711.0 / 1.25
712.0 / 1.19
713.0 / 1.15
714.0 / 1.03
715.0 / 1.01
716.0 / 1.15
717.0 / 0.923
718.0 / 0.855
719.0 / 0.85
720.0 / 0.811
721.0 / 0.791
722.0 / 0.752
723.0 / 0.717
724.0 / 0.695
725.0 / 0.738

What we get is 1.61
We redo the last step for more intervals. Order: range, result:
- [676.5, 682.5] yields 1.68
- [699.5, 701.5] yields 1.7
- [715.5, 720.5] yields 0.811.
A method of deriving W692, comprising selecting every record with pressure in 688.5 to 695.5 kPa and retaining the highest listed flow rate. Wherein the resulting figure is 1.77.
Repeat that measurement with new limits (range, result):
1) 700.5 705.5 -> 1.79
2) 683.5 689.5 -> 1.9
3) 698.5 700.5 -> 1.72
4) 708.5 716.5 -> 1.37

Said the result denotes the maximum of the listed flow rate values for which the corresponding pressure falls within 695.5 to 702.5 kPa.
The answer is 1.91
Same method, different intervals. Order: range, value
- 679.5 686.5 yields 1.95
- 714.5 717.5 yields 1.15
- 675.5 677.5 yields 1.86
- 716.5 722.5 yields 0.923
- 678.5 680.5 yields 1.85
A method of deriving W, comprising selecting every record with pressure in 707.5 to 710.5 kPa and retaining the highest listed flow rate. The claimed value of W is 1.43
